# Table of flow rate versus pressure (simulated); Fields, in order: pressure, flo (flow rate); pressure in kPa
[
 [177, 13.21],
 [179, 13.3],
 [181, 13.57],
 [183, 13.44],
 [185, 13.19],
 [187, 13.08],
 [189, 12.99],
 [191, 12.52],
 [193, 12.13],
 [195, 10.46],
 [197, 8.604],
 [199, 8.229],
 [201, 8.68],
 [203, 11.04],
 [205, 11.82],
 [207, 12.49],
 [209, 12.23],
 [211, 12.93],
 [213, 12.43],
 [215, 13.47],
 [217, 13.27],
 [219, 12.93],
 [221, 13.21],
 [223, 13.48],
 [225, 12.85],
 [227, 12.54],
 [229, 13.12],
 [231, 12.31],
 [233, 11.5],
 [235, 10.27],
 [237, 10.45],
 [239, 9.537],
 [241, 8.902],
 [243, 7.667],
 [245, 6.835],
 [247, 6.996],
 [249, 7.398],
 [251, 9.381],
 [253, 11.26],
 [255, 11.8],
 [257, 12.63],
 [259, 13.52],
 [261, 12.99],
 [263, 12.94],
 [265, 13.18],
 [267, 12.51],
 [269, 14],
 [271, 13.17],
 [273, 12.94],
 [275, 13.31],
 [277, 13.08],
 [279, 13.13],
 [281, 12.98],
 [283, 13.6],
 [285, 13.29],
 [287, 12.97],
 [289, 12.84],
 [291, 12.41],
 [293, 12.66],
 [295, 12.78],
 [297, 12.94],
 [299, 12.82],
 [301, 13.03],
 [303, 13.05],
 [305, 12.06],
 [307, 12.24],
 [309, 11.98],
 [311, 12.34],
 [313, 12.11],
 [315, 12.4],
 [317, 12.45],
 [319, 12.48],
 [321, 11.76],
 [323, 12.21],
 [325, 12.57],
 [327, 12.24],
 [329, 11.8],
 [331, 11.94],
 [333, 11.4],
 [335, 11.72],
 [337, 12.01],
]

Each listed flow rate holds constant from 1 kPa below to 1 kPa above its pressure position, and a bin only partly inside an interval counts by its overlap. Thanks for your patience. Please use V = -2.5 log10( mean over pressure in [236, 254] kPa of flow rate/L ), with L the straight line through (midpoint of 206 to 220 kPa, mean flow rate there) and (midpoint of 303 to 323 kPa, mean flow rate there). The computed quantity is 0.40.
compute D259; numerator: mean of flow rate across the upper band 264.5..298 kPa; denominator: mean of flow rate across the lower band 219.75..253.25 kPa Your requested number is 1.25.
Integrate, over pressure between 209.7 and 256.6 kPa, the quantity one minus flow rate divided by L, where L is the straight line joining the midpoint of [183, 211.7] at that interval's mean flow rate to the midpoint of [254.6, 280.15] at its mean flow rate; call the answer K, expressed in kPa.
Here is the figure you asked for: 4.4 kPa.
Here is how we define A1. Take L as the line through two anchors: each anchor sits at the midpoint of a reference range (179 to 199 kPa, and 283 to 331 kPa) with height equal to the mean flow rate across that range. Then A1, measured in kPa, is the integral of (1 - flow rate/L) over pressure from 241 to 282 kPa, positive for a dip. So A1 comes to 2.7 kPa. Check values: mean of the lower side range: 12.1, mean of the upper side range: 12.5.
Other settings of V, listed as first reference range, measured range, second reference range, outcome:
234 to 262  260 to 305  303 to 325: -0.17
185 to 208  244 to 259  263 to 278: 0.29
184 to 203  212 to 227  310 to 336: -0.16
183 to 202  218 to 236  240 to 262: -0.19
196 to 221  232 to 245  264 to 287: 0.28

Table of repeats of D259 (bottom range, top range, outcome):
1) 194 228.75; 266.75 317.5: 1.08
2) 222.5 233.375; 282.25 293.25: 1.02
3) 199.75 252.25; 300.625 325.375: 1.12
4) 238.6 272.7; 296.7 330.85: 1.13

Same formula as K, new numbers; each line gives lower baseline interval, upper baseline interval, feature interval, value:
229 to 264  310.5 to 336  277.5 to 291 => -2.2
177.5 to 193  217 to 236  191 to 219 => 2.9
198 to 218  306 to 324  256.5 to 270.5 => -1.4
